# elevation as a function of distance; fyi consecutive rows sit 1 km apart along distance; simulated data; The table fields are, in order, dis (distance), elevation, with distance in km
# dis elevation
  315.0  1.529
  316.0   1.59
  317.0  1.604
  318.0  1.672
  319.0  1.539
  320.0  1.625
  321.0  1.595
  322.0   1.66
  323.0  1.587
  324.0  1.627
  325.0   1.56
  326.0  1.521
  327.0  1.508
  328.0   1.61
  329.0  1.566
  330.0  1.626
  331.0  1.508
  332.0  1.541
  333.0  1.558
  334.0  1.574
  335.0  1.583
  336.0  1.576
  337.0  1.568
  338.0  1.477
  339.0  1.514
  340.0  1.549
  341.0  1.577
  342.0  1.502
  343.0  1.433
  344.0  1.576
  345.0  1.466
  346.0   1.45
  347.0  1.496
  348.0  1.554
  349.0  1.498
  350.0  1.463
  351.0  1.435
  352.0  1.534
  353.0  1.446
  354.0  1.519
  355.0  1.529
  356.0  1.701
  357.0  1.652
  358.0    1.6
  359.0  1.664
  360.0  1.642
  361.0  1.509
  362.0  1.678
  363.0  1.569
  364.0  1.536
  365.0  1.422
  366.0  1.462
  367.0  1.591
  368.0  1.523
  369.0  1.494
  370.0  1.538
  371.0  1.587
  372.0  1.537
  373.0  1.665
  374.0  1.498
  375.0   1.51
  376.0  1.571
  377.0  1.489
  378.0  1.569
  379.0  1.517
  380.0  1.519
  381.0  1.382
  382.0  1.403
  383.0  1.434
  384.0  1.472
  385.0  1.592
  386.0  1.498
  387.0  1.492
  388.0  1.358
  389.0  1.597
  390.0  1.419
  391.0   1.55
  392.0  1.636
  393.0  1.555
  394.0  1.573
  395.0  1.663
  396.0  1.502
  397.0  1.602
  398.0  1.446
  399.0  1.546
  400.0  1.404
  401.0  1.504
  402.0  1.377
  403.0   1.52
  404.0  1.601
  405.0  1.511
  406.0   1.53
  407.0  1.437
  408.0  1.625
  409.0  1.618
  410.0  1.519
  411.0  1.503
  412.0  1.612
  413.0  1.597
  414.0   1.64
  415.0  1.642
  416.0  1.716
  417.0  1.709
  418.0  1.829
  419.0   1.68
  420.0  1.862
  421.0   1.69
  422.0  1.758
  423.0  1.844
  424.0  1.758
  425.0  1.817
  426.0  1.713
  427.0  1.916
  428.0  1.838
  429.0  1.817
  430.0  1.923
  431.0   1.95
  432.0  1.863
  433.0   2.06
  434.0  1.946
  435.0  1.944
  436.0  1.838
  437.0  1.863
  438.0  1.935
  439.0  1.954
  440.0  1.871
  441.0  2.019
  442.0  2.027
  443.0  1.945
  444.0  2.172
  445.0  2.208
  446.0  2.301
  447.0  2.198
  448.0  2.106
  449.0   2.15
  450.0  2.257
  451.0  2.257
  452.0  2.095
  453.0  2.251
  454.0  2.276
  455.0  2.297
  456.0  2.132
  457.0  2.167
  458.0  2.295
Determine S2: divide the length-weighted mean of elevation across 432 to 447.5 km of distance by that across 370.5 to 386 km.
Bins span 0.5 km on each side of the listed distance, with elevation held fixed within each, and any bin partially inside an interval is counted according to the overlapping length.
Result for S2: 1.33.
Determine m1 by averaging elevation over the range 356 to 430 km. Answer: 1.59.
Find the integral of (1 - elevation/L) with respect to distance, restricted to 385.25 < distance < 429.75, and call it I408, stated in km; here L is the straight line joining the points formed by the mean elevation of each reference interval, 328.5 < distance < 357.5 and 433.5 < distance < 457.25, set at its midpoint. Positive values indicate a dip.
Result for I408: 6.4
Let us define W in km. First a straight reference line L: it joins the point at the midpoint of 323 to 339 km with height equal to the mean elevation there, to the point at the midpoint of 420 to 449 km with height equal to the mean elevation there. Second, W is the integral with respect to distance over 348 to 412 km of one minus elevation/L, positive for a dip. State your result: 7.63 km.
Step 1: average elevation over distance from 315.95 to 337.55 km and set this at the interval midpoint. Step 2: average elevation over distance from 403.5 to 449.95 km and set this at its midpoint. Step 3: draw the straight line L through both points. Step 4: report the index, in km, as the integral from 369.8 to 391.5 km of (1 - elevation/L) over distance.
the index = 2.6 km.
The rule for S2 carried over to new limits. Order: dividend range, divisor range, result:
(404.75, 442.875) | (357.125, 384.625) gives 1.16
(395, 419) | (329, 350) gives 1.03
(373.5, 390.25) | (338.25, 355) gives 0.99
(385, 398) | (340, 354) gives 1.03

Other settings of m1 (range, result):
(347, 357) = 1.53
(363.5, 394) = 1.51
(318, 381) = 1.55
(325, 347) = 1.54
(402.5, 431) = 1.69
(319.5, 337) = 1.58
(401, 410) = 1.53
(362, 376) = 1.54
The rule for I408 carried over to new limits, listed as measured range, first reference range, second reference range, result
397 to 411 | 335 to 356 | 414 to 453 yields 2.2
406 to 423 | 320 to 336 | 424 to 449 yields 2.1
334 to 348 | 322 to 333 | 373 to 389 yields 0.2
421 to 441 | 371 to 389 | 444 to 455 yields 1.5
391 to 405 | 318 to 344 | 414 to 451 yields 2.1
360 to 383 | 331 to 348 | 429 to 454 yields 2.2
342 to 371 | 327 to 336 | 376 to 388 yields -0.2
